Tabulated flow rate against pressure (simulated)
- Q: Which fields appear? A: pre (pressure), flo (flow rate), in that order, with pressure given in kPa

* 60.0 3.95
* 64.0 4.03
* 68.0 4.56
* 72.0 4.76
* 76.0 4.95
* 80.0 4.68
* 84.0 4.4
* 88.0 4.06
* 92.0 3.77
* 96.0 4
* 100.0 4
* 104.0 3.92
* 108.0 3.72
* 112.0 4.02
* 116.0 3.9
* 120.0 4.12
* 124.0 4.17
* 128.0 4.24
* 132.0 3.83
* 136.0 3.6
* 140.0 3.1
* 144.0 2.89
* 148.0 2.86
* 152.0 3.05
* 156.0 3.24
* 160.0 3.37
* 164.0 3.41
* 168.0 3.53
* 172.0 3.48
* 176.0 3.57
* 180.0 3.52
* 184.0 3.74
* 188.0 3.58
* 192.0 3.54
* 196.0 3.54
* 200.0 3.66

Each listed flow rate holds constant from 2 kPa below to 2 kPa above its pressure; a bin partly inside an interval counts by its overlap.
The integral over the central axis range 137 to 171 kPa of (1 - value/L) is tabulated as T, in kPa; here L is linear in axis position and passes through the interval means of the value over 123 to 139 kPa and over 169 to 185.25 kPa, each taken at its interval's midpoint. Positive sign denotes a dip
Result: 4.8 kPa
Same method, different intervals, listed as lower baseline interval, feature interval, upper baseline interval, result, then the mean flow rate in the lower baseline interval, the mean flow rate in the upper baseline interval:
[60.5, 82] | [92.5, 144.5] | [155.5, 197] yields 3.2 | 4.55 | 3.51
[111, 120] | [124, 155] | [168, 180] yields 3.2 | 3.99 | 3.53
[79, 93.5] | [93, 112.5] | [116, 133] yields 1.1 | 4.21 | 4.08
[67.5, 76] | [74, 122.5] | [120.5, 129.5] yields 3.7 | 4.75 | 4.19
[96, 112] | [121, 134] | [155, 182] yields -1.2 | 3.91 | 3.45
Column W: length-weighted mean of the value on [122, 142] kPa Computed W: 3.79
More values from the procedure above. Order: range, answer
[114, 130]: 4.11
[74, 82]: 4.81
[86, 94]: 3.92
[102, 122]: 3.94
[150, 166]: 3.27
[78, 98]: 4.18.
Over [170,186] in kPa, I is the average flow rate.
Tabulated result 3.58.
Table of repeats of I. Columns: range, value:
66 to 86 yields 4.67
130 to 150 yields 3.26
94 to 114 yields 3.93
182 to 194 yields 3.62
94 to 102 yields 4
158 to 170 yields 3.44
